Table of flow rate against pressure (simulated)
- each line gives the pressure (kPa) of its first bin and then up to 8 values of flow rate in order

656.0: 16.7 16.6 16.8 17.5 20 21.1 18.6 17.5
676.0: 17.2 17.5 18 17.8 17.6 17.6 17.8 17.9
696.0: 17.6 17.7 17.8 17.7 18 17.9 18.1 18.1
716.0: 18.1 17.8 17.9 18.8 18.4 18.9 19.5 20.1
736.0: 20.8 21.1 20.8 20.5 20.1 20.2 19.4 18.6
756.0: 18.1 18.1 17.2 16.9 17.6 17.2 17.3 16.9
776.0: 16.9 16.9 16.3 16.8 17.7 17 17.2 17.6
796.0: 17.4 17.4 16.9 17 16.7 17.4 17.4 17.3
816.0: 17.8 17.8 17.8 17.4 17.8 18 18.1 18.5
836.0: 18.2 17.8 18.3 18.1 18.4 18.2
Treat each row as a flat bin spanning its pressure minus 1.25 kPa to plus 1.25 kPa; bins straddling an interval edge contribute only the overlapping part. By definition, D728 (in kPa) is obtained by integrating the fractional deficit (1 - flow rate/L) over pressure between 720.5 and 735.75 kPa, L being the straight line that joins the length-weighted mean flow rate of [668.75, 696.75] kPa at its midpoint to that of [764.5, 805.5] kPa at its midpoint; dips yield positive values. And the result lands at -1.4 kPa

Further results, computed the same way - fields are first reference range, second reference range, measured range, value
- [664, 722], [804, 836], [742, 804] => 0.2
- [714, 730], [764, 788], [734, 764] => -2.9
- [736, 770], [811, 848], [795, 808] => 0.9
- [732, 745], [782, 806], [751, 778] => 2.1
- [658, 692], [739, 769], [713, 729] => 0.2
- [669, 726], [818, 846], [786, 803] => 0.7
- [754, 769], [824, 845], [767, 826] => 1.9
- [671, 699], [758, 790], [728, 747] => -3.2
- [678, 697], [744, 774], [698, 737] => -1.2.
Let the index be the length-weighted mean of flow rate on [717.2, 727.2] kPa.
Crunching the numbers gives 18.2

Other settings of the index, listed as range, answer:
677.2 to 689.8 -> 17.7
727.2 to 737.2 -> 19.8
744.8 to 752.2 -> 19.9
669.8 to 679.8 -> 17.7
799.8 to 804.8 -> 16.9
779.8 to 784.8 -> 16.6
